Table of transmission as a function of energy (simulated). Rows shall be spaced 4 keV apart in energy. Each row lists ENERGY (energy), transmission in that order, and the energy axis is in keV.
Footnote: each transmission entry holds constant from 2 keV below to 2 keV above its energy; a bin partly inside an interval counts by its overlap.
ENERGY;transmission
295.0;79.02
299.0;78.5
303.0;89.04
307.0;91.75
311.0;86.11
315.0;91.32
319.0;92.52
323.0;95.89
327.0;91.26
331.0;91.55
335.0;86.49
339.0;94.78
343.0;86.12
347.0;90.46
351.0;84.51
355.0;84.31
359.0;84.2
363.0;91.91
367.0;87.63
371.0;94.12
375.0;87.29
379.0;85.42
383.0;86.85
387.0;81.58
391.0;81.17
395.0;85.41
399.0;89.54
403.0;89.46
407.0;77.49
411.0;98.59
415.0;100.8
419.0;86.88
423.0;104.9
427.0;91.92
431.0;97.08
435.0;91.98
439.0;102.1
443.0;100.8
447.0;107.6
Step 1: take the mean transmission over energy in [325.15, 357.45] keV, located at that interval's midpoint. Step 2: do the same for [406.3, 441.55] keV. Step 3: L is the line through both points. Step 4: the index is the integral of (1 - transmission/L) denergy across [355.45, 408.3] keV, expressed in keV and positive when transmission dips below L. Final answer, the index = 3.2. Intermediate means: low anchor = 88.6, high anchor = 95.4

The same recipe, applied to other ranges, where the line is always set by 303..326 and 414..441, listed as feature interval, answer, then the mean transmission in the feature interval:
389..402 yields 1.3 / 85.7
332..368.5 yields 1.9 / 87.9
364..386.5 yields 1.4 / 88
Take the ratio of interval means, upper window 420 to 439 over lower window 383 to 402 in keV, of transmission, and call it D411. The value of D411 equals 1.14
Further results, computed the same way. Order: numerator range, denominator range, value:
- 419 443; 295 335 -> 1.09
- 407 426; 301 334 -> 1.05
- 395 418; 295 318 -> 1.04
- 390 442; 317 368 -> 1.03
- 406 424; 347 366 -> 1.08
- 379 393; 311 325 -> 0.91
